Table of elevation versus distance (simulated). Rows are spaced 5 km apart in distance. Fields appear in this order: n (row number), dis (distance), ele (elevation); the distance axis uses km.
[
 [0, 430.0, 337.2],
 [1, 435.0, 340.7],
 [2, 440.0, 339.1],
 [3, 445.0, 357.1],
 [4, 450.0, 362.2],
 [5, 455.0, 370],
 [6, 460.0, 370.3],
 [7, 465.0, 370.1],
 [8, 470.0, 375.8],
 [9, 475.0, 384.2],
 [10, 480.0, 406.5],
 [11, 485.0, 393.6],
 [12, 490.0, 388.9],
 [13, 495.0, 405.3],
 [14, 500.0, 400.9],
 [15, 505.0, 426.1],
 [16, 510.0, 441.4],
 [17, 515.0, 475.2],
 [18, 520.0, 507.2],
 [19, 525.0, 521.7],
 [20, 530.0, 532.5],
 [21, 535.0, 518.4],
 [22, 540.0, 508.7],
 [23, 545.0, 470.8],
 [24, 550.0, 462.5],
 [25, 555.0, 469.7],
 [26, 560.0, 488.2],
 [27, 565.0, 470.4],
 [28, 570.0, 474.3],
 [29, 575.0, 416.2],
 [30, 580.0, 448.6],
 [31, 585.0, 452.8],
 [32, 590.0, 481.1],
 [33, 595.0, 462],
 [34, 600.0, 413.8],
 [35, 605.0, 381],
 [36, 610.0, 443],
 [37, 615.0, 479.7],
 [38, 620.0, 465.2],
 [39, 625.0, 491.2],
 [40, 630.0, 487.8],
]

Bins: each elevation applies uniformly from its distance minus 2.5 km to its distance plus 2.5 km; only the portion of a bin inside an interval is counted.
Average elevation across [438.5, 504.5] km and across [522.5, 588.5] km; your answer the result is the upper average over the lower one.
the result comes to 1.26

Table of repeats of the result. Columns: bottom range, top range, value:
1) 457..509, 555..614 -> 1.14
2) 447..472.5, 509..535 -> 1.36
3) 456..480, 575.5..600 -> 1.20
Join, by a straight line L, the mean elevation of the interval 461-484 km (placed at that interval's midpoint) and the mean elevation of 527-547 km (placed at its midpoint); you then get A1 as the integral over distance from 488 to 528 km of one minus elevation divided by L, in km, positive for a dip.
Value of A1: 0.55 km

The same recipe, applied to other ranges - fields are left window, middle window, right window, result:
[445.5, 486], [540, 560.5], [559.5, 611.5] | -2.37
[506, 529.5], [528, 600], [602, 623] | -1.17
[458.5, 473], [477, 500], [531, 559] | 0.41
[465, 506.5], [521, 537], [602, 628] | -4.19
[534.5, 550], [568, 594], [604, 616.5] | 0.31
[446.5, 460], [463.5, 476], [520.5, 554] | 0.52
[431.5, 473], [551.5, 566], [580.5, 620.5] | -1.84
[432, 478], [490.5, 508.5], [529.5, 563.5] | 0.63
